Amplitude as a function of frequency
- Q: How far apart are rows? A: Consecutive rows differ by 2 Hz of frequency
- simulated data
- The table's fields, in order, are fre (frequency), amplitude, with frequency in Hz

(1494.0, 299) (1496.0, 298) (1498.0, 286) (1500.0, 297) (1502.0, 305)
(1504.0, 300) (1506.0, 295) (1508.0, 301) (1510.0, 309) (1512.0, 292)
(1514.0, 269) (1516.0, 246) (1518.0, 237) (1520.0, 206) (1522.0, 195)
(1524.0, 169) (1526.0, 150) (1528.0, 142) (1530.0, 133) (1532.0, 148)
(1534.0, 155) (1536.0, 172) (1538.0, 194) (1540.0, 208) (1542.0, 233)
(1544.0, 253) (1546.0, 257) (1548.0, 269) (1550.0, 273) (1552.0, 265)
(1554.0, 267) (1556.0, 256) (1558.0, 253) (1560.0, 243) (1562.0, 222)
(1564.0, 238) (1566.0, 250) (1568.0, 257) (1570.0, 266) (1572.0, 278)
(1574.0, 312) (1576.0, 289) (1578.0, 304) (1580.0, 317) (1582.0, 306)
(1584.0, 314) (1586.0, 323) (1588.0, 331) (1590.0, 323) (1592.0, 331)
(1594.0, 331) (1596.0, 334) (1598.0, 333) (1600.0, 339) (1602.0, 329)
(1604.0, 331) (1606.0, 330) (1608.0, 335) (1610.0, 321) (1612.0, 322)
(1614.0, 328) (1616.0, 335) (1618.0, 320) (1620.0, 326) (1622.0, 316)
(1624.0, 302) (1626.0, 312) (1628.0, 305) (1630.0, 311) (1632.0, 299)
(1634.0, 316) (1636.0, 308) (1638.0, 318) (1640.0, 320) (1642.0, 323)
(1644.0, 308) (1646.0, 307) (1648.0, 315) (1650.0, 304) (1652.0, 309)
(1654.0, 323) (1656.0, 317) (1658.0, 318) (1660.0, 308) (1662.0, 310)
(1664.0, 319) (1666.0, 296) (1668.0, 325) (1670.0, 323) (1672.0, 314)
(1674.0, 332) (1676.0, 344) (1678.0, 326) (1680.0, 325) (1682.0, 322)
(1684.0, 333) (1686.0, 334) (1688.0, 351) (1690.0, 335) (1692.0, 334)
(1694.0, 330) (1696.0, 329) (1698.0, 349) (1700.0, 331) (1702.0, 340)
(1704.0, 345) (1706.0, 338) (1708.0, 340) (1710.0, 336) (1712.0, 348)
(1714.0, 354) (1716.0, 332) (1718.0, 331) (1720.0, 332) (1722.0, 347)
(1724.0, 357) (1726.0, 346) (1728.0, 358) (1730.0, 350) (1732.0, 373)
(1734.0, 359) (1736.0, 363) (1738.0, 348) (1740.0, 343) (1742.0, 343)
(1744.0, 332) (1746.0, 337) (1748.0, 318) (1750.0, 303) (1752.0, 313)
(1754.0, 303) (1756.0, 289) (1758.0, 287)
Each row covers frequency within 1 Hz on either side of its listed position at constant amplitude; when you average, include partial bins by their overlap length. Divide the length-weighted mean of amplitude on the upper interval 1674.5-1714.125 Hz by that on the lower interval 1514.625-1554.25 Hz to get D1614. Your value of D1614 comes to 1.62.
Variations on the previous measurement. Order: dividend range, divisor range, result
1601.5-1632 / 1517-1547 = 1.69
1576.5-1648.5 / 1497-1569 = 1.35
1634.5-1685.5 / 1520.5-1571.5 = 1.45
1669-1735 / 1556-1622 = 1.11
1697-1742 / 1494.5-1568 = 1.45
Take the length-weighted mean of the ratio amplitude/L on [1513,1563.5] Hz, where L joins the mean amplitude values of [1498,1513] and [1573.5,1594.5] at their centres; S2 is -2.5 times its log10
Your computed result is 0.376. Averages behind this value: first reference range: 299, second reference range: 316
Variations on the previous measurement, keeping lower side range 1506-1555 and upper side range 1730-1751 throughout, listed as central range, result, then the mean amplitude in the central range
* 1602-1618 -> -0.22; 328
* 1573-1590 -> -0.23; 313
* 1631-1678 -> -0.08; 316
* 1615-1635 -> -0.14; 314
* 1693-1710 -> -0.06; 338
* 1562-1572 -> -0.03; 252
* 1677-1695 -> -0.07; 332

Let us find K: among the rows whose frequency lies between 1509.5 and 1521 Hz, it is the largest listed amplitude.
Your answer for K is 309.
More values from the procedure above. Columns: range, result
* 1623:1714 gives 354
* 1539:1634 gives 339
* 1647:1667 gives 323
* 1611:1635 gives 335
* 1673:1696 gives 351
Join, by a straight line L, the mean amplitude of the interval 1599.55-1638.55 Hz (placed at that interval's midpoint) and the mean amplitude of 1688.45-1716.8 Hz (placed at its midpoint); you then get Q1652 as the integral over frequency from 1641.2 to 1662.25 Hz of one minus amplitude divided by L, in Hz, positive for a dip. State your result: 0.9 Hz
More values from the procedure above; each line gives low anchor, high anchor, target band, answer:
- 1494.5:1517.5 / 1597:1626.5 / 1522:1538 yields 7.5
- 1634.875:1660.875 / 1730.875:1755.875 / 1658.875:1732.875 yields -2.4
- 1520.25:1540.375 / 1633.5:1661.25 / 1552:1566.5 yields -3.2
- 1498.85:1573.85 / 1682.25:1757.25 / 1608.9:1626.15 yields -2.3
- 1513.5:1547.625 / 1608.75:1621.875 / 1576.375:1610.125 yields -3.8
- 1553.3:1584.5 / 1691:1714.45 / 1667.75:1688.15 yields -0.1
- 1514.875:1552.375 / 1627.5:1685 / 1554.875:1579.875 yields -3.2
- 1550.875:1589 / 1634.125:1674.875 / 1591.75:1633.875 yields -3.7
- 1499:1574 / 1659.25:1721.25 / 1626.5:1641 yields -0.7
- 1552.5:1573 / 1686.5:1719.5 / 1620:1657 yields -1.6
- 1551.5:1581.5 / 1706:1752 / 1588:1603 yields -2.6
